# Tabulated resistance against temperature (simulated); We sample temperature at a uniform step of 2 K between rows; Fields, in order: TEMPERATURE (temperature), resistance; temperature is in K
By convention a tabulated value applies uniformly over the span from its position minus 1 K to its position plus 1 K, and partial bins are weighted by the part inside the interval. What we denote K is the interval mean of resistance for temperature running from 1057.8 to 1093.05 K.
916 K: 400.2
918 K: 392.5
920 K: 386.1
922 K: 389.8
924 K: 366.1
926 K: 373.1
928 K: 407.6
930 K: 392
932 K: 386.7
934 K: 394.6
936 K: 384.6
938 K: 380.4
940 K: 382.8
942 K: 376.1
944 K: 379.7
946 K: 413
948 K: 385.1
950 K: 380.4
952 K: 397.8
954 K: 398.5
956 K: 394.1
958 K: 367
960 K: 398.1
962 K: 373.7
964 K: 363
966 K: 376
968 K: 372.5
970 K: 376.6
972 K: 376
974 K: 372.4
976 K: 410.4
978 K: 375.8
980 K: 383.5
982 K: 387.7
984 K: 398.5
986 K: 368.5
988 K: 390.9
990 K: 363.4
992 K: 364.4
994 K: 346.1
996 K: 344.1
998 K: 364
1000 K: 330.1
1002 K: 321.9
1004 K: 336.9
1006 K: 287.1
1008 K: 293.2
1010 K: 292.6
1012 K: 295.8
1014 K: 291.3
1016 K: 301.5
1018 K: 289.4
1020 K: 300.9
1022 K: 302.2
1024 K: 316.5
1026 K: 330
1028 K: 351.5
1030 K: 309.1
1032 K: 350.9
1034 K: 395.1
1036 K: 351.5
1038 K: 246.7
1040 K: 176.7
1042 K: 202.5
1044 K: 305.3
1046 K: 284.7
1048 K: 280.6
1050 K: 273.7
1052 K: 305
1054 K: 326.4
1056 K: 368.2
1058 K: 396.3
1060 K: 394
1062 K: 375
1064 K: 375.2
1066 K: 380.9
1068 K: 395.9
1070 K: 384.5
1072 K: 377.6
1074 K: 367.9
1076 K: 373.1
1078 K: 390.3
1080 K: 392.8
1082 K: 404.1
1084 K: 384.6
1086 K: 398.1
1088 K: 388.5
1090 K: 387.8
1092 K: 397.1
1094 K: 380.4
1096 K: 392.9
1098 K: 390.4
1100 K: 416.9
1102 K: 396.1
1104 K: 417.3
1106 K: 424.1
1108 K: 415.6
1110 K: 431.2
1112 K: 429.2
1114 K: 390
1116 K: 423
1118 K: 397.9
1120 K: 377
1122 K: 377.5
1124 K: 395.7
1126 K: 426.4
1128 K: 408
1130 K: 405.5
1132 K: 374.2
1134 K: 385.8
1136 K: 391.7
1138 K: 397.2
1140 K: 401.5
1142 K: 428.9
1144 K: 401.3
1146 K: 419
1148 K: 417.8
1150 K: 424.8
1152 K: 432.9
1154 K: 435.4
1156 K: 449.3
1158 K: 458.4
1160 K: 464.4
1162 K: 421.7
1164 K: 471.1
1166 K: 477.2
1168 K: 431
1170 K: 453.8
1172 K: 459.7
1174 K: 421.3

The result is 387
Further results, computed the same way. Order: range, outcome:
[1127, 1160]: 416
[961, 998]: 374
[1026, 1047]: 299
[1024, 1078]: 335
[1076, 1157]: 405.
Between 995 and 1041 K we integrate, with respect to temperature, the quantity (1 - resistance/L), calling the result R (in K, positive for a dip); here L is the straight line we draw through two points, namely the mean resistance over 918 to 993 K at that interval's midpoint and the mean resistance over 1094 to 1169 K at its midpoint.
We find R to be 9.6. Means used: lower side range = 384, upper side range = 416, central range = 312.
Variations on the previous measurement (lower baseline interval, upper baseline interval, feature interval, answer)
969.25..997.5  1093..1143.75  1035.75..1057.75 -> 5.8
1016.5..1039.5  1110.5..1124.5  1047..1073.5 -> -0.6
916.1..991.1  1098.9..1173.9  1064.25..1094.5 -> 1.6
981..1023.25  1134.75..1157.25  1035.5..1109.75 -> 2.9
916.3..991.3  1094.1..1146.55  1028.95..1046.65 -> 4.6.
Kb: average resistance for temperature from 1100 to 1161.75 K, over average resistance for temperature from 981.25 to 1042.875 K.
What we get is 1.3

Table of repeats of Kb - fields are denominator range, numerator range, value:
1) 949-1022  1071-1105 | 1.10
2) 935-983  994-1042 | 0.81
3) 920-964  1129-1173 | 1.11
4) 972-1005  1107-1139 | 1.10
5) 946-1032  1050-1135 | 1.10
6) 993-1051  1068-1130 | 1.30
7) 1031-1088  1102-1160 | 1.19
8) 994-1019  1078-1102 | 1.26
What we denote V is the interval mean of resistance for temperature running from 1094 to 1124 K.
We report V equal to 404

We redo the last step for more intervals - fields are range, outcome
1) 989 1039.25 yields 322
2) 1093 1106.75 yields 402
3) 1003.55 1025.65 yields 301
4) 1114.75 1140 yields 397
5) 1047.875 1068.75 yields 354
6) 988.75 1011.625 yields 331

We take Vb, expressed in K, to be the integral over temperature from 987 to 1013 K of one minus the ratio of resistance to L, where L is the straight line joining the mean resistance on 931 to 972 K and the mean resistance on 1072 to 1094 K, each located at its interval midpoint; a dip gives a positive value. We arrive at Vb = 3.5 K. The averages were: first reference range 384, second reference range 388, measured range 333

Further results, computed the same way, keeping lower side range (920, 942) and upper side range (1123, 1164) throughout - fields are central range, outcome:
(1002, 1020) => 4.4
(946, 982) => 0.6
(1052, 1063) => 1.1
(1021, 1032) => 2.1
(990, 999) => 0.9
